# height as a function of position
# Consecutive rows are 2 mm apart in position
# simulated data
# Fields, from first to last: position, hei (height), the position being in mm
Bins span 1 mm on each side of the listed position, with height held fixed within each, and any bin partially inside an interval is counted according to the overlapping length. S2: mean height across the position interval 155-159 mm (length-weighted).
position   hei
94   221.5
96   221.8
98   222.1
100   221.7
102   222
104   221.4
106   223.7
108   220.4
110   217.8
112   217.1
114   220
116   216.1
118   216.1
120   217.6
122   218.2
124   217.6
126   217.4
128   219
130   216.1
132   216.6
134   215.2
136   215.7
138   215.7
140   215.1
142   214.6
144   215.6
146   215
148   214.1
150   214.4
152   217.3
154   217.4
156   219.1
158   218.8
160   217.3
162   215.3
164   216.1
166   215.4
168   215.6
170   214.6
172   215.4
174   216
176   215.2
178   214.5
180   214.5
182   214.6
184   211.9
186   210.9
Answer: 219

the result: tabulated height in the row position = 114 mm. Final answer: 220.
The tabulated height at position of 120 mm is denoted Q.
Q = 217.6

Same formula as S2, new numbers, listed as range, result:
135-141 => 216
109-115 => 218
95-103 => 222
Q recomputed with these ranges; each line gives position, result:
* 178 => 214.5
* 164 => 216.1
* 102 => 222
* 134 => 215.2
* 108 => 220.4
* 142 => 214.6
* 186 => 210.9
